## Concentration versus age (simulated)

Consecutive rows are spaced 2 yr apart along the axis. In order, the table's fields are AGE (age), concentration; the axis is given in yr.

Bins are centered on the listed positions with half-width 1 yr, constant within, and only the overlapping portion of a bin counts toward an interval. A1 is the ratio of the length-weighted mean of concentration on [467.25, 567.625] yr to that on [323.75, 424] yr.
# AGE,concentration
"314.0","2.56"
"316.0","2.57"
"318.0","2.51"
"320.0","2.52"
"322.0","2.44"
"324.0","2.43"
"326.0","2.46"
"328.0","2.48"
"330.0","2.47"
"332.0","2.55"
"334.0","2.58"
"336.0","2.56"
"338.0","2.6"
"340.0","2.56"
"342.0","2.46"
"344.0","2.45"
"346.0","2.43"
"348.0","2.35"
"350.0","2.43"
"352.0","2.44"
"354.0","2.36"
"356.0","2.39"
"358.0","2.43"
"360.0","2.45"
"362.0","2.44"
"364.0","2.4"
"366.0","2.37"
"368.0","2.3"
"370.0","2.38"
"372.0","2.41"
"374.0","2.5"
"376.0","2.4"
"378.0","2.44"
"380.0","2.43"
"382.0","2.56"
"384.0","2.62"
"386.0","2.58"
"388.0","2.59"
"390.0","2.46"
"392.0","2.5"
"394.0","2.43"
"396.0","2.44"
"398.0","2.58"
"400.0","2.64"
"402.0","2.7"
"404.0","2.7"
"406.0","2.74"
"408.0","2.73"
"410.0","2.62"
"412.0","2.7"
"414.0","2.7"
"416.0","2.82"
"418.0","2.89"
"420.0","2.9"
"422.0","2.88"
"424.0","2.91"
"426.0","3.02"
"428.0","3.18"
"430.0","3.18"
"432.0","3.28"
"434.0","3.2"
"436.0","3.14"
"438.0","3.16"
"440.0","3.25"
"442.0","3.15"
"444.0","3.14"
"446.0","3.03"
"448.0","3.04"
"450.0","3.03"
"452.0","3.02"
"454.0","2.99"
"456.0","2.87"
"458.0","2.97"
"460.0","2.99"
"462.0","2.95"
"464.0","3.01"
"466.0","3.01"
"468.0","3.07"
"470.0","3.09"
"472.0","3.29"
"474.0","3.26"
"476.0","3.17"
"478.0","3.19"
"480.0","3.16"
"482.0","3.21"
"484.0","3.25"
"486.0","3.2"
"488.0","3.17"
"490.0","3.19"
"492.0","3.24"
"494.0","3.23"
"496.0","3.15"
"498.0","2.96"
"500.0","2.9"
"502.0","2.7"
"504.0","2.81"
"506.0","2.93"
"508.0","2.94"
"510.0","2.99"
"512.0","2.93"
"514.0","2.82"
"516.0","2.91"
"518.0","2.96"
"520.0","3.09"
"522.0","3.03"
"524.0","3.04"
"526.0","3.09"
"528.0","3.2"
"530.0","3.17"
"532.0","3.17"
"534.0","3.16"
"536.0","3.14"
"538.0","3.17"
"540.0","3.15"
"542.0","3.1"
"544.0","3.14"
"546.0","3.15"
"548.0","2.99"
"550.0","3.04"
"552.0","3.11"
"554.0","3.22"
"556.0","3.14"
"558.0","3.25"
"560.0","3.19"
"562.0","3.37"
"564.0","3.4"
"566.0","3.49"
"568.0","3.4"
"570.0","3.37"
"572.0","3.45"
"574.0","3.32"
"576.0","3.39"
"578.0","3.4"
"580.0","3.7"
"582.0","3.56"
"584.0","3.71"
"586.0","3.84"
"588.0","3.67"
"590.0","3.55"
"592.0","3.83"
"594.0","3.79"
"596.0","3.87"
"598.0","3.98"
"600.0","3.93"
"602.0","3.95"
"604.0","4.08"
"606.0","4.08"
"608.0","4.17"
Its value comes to 1.2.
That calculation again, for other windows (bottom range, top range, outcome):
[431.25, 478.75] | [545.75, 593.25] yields 1.10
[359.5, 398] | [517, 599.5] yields 1.36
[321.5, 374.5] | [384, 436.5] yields 1.14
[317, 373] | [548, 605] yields 1.44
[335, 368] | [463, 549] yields 1.26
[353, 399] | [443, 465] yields 1.22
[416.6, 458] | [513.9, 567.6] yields 1.03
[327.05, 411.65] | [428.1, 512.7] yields 1.23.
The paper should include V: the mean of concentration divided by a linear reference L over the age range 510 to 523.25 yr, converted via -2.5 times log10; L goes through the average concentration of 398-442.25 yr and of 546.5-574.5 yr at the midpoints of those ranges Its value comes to 0.070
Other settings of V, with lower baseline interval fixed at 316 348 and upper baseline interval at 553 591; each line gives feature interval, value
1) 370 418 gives 0.066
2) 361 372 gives 0.109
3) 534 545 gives 0.058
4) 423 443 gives -0.090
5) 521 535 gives 0.050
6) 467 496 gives -0.037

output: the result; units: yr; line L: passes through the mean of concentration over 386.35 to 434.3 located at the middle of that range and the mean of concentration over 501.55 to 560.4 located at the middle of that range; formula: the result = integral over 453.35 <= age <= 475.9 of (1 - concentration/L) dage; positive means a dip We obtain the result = -1.2 yr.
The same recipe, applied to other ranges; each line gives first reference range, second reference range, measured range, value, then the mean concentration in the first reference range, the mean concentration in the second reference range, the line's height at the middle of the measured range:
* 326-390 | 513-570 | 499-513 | 0.61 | 2.46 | 3.15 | 3.02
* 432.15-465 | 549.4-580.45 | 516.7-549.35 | 1.47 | 3.06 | 3.32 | 3.25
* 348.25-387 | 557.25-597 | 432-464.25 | -2.40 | 2.44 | 3.53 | 2.86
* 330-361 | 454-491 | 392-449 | -0.78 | 2.47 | 3.11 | 2.85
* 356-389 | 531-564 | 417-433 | -2.17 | 2.45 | 3.16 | 2.67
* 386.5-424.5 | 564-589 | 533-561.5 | 1.96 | 2.68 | 3.52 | 3.38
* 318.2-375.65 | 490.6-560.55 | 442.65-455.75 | -1.09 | 2.45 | 3.06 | 2.8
